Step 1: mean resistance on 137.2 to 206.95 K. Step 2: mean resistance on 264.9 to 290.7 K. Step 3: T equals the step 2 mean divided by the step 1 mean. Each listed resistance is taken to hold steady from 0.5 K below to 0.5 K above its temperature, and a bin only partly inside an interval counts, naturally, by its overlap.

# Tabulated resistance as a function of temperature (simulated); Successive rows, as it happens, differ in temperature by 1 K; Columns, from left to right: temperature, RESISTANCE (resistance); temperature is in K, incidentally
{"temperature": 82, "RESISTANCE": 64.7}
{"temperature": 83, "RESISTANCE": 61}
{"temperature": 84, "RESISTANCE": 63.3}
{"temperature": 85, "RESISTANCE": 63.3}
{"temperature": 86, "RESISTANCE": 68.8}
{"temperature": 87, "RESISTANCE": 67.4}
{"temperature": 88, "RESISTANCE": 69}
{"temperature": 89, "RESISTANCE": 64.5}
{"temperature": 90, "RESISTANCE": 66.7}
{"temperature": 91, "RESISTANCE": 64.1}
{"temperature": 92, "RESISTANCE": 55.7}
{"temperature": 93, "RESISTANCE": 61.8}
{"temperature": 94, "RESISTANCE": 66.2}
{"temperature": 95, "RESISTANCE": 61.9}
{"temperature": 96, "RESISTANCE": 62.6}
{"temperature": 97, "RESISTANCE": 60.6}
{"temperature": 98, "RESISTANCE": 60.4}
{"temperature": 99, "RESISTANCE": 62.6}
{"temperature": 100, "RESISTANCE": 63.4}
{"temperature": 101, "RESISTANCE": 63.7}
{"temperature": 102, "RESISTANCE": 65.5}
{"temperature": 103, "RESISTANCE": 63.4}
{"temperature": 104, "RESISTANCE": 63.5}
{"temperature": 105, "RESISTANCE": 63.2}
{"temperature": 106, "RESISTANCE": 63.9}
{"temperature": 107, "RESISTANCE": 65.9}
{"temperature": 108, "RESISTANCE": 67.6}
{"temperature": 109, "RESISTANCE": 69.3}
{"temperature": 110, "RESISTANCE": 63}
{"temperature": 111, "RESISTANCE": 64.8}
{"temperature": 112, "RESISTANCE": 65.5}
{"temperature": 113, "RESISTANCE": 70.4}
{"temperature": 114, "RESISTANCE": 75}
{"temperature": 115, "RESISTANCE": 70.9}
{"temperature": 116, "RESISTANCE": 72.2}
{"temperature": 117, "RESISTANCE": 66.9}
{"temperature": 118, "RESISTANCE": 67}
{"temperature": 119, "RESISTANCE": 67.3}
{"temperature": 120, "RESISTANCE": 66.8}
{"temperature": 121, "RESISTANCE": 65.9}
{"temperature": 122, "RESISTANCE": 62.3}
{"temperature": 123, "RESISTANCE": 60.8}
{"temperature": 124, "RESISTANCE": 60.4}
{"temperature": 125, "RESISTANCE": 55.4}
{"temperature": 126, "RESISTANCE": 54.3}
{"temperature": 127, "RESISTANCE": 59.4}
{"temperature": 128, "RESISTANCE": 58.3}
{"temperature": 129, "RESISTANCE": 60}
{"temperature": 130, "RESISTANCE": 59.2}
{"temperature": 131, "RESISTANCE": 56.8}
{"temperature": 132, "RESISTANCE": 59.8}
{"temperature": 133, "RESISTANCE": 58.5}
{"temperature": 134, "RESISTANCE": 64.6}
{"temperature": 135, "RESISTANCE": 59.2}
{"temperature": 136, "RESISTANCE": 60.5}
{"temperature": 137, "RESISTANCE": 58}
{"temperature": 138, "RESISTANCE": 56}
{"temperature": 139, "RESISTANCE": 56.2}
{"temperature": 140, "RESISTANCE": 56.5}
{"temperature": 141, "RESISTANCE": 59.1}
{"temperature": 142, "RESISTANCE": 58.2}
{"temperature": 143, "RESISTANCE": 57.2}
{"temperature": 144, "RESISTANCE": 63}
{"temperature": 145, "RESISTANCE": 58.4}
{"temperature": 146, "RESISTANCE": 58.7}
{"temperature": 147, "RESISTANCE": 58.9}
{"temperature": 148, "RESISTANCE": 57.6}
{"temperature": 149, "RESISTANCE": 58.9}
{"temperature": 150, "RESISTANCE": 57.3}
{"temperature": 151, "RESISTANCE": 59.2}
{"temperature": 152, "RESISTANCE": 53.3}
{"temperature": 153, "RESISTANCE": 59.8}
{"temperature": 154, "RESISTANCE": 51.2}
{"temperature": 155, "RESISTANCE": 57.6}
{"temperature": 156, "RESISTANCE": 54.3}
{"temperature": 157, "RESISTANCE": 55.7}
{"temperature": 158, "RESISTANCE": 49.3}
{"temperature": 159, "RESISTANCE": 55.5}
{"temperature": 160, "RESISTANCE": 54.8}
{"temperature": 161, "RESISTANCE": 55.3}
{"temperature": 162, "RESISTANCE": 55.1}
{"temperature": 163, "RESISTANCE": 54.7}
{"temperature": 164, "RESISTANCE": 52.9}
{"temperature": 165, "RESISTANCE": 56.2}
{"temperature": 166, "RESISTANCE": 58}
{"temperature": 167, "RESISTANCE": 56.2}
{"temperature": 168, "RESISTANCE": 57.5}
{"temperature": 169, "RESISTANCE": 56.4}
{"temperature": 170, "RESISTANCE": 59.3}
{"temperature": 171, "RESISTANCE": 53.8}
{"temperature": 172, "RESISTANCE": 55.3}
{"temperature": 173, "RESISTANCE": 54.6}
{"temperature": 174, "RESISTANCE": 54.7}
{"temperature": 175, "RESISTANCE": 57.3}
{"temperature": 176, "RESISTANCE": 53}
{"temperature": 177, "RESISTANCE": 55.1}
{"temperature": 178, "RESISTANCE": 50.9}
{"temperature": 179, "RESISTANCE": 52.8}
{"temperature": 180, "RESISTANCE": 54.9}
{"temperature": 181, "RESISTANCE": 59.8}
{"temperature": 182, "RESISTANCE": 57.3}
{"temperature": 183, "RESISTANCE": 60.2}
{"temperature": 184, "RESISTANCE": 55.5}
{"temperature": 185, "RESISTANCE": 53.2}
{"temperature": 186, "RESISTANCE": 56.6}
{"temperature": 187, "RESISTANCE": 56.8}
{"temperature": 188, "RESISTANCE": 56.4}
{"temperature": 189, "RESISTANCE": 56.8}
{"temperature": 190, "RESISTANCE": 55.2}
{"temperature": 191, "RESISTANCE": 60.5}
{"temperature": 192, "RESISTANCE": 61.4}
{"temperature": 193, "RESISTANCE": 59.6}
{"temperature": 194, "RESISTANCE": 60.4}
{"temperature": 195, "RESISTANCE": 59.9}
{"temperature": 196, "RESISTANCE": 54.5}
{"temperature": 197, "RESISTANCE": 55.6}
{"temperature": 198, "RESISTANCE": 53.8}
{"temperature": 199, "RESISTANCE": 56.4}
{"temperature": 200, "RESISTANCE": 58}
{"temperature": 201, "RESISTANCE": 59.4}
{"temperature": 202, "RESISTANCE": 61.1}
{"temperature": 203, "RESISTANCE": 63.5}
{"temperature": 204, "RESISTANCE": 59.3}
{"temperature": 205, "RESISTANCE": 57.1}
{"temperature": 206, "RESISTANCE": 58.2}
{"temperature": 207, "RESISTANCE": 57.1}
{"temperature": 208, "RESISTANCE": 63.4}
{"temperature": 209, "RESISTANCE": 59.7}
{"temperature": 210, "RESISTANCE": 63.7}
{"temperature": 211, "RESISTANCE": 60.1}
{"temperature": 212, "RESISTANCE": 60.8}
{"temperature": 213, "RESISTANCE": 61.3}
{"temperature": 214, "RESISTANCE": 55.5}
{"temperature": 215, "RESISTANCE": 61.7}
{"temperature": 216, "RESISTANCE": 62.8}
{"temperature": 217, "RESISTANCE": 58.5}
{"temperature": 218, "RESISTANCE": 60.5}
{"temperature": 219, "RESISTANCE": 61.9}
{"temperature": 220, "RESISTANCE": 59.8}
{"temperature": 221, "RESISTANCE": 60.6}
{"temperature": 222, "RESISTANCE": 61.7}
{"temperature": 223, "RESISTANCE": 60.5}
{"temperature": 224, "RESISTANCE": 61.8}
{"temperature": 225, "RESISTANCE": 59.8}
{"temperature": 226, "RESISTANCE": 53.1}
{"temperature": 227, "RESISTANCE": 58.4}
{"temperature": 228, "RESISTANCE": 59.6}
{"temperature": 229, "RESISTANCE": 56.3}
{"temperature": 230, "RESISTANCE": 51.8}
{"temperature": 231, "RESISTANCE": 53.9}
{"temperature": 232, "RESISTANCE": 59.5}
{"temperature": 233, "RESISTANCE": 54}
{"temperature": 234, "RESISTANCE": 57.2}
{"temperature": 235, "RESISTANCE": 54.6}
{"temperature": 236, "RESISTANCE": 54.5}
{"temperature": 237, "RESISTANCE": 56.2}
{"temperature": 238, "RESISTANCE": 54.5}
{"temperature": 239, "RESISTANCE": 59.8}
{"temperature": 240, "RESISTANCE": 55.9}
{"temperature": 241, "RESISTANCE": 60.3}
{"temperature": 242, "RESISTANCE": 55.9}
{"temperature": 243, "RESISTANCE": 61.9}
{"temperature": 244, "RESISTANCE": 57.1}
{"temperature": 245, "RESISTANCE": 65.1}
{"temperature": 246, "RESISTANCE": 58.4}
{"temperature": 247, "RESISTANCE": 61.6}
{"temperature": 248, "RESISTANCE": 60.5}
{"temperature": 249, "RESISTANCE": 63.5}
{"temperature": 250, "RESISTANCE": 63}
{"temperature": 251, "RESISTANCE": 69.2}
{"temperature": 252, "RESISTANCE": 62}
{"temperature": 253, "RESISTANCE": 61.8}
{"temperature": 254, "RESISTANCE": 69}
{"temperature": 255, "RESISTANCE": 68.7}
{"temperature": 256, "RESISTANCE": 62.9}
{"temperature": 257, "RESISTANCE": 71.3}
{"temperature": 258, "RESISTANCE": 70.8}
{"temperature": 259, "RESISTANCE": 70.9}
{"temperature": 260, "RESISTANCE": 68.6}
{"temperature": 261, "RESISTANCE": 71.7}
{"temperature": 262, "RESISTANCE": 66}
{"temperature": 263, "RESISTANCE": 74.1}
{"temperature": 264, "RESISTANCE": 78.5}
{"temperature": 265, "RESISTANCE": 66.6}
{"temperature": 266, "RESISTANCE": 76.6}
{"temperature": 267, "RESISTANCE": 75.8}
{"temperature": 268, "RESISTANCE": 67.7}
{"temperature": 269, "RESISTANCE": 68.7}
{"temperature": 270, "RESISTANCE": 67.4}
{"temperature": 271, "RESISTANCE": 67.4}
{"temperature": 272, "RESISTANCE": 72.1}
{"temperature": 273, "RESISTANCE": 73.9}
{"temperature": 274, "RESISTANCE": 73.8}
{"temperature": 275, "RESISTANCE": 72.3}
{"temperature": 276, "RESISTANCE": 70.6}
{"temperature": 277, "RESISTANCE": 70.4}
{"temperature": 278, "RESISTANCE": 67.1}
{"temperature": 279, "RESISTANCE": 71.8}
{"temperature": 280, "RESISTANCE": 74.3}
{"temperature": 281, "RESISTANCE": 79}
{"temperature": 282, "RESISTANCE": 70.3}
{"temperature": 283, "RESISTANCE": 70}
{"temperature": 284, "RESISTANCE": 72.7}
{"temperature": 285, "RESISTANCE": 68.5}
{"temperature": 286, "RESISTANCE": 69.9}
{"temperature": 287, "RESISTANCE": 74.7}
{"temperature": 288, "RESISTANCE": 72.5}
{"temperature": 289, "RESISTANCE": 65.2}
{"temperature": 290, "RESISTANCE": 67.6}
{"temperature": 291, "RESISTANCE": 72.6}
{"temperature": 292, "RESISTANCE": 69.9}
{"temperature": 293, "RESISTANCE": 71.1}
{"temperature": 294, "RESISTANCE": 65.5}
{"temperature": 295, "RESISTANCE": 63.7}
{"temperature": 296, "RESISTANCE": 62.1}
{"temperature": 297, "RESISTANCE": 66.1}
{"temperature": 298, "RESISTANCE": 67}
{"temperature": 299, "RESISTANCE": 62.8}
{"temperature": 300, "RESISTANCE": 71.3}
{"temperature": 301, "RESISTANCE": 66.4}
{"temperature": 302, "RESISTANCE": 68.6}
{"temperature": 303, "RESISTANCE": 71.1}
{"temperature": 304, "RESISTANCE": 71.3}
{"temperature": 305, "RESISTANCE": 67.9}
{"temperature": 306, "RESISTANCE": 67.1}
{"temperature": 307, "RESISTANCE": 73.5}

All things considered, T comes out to 1.25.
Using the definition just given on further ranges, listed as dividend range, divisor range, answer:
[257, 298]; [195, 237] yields 1.20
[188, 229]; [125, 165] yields 1.04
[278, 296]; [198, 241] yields 1.20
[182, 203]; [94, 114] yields 0.89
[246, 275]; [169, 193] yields 1.22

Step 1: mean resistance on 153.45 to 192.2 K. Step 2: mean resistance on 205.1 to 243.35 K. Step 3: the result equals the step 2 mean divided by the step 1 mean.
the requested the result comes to 1.1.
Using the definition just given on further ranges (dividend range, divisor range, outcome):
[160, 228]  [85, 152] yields 0.93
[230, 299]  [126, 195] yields 1.16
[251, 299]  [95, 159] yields 1.14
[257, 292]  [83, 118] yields 1.09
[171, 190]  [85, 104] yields 0.87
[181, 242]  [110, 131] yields 0.91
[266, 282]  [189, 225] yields 1.20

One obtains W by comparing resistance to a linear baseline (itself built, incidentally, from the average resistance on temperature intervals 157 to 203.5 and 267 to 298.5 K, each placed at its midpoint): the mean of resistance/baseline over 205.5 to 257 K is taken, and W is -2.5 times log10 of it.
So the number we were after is 0.06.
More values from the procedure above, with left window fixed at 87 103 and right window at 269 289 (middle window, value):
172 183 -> 0.21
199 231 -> 0.15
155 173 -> 0.20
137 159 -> 0.15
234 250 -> 0.19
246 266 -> 0.05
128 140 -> 0.11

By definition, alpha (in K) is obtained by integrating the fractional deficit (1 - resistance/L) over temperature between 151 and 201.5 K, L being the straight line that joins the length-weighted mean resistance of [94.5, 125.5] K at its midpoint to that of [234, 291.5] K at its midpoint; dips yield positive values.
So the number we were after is 7.5 K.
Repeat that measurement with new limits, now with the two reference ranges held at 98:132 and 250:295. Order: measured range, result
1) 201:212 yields 1.18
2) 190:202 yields 1.61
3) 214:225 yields 1.19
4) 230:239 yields 1.71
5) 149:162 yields 2.01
